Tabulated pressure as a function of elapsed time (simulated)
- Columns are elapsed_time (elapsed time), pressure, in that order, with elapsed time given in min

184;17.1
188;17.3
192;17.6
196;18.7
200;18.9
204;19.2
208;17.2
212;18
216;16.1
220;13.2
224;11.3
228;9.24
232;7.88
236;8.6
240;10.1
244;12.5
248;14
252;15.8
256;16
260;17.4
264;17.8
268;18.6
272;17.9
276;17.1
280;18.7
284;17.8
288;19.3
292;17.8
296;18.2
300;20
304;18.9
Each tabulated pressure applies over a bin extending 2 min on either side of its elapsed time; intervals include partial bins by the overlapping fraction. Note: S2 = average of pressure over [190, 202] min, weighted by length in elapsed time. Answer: 18.4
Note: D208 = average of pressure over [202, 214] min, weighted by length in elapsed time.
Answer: 18.1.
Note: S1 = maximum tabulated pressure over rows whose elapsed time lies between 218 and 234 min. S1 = 13.2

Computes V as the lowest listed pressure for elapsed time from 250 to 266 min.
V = 15.8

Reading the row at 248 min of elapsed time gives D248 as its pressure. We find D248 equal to 14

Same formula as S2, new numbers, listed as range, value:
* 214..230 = 12.5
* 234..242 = 9.35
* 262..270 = 18.2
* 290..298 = 18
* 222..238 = 9.25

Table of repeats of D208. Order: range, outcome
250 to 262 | 16.4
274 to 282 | 17.9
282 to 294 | 18.3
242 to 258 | 14.6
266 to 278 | 17.9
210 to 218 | 17.1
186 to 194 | 17.5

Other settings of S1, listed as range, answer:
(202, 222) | 19.2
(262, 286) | 18.7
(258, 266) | 17.8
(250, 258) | 16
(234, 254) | 15.8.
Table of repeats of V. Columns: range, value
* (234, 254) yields 8.6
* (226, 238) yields 7.88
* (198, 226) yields 11.3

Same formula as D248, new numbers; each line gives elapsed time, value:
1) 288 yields 19.3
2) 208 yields 17.2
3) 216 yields 16.1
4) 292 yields 17.8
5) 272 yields 17.9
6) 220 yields 13.2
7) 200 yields 18.9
